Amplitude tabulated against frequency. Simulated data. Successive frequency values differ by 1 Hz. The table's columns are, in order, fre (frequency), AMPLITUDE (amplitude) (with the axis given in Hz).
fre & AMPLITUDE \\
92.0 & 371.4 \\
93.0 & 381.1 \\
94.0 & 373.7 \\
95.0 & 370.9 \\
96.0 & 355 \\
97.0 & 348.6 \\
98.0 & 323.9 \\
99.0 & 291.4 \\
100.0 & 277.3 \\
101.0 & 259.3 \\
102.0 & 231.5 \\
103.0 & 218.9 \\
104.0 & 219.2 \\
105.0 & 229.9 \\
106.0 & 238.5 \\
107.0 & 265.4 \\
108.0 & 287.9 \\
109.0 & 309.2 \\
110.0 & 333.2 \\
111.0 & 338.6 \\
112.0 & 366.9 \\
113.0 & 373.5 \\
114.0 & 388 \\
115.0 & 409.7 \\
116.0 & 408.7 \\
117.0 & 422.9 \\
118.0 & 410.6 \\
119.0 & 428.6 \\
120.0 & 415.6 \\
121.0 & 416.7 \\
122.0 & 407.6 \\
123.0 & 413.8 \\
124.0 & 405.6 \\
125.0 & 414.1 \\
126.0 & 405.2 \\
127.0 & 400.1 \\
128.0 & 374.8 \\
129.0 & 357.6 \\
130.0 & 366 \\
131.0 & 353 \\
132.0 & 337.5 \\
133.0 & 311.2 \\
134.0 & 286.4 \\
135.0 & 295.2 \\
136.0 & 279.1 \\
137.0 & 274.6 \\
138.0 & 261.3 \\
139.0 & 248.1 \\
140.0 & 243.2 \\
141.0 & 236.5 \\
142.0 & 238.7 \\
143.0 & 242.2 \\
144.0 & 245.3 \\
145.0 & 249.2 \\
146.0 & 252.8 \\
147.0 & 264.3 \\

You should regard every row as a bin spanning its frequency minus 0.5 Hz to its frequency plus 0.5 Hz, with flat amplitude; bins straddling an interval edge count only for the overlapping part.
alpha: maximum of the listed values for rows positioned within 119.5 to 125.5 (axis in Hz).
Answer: 416.7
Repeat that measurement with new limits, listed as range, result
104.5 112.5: 366.9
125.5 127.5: 405.2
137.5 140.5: 261.3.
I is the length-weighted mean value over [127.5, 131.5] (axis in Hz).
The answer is 363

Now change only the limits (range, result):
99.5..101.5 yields 268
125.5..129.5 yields 384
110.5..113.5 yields 360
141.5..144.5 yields 242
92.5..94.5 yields 377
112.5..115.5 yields 390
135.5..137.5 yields 277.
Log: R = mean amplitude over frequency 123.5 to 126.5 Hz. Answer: 408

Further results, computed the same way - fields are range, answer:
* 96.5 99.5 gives 321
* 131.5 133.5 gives 324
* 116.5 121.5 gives 419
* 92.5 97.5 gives 366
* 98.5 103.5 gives 256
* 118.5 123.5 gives 416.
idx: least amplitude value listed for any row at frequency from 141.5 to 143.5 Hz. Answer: 238.7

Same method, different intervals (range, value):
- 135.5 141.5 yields 236.5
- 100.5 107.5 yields 218.9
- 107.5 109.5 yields 287.9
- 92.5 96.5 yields 355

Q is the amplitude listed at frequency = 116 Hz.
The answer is 408.7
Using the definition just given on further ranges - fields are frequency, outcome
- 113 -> 373.5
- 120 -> 415.6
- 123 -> 413.8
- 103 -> 218.9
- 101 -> 259.3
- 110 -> 333.2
